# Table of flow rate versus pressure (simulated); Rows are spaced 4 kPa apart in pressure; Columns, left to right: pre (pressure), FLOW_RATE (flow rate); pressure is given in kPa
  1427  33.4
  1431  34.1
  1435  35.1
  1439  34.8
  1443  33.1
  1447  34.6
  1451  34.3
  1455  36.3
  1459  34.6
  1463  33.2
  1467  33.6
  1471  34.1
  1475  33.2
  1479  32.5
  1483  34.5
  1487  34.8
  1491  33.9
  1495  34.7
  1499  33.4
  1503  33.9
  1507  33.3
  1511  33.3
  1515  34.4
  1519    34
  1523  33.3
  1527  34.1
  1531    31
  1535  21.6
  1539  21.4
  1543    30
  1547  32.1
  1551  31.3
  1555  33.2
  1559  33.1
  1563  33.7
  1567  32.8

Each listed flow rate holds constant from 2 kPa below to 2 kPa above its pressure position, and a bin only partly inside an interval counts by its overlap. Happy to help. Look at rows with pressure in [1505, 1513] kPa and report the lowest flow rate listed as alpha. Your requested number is 33.3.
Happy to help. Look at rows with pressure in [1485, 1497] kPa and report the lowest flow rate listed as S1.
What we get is 33.9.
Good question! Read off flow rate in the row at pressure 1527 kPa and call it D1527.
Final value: 34.1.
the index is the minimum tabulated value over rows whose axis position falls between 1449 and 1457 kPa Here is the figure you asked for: 34.3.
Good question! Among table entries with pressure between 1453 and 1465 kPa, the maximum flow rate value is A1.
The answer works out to 36.3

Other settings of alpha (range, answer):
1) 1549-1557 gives 31.3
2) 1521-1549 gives 21.4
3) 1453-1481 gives 32.5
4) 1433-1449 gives 33.1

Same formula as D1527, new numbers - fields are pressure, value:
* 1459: 34.6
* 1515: 34.4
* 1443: 33.1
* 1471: 34.1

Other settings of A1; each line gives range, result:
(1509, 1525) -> 34.4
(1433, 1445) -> 35.1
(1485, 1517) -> 34.8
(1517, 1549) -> 34.1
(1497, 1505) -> 33.9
